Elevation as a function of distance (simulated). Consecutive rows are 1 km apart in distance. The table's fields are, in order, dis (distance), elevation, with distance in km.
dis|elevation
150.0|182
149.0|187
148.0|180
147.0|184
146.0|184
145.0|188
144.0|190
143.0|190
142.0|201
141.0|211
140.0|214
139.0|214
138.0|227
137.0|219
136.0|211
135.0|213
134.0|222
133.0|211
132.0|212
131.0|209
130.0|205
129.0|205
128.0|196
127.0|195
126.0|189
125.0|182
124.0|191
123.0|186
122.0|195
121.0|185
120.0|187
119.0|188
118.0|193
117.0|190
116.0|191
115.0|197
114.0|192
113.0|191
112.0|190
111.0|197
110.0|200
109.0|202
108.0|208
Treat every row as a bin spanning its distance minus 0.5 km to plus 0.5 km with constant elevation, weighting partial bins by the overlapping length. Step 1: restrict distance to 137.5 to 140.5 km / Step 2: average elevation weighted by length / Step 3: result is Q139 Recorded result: 218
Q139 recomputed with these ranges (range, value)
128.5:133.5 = 208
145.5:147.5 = 184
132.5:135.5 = 215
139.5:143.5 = 204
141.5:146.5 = 191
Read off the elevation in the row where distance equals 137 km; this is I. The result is 219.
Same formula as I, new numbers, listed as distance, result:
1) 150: 182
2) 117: 190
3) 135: 213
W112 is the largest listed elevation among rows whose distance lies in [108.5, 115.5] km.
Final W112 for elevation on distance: 202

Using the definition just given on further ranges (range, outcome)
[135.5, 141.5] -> 227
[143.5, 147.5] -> 190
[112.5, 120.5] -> 197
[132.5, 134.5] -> 222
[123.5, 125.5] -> 191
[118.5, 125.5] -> 195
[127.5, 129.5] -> 205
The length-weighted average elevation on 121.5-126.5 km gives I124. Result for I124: 189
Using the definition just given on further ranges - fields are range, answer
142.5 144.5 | 190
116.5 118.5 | 192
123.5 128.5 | 191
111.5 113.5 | 190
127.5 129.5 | 200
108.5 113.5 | 196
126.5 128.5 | 196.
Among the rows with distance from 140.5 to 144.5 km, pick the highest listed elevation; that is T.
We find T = 211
